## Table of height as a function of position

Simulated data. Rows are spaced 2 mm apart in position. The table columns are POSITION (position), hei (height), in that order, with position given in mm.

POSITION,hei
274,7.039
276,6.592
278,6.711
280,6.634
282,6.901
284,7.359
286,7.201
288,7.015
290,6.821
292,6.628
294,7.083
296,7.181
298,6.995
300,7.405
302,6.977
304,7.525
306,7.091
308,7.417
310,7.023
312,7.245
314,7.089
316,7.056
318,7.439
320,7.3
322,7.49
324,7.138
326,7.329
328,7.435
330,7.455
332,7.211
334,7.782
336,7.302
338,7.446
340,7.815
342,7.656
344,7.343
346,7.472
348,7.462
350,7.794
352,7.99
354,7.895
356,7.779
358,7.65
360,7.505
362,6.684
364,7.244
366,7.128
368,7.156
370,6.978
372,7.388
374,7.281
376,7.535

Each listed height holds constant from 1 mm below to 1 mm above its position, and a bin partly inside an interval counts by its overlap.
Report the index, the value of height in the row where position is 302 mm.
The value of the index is 6.977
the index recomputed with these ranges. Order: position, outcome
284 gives 7.359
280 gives 6.634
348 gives 7.462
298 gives 6.995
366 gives 7.128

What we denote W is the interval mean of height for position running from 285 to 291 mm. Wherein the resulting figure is 7.01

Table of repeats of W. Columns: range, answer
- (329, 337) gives 7.44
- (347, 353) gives 7.75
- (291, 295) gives 6.86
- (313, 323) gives 7.27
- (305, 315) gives 7.17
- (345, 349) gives 7.47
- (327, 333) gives 7.37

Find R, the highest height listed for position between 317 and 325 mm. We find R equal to 7.49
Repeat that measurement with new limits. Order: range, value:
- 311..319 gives 7.439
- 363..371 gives 7.244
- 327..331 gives 7.455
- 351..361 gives 7.99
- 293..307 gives 7.525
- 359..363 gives 7.505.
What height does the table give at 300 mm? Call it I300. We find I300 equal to 7.405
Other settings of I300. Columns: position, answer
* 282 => 6.901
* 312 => 7.245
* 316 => 7.056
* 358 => 7.65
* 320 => 7.3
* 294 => 7.083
